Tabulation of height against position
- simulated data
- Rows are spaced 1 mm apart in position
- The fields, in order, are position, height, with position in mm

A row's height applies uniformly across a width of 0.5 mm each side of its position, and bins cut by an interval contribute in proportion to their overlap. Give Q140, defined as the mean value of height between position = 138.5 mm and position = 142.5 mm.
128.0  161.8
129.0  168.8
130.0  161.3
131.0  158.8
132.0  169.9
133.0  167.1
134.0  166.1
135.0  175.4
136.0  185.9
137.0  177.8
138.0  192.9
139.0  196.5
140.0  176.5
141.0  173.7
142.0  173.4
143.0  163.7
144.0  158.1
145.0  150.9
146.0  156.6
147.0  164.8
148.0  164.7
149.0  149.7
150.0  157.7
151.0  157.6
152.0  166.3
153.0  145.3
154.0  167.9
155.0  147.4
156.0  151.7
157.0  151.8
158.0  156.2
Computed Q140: 180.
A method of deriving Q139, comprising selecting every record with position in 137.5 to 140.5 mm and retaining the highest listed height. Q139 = 196.5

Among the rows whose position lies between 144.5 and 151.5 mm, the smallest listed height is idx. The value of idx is 149.7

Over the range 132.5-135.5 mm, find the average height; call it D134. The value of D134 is 170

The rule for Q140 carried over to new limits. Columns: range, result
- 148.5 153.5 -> 155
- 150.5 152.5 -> 162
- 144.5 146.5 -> 154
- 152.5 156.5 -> 153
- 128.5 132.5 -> 165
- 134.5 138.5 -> 183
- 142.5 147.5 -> 159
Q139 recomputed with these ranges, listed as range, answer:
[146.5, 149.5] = 164.8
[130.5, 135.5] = 175.4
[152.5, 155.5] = 167.9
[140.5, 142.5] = 173.7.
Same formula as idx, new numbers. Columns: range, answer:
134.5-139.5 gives 175.4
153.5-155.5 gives 147.4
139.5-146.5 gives 150.9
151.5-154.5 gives 145.3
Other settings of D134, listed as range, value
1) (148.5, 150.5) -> 154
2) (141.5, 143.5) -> 169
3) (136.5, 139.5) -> 189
